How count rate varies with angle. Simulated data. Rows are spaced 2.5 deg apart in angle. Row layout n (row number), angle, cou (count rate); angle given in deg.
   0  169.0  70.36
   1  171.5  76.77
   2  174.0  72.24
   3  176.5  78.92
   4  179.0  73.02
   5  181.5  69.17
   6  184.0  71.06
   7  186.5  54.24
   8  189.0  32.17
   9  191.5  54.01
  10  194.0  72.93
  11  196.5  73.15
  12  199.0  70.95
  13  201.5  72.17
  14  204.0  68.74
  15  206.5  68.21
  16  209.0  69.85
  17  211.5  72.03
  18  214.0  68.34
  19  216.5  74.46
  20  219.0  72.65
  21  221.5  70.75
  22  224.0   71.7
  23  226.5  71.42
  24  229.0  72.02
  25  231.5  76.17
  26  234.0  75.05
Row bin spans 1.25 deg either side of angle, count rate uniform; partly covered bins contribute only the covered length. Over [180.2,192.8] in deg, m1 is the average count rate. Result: 56.3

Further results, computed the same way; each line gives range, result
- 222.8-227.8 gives 71.6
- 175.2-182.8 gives 73.7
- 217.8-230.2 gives 71.7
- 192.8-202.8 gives 72.3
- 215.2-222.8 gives 72.6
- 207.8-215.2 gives 70.1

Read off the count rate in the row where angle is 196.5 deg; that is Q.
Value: 73.15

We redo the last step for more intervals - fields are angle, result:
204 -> 68.74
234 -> 75.05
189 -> 32.17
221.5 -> 70.75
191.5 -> 54.01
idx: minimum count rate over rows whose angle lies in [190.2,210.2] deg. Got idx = 54.01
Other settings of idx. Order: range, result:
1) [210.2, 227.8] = 68.34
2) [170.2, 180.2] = 72.24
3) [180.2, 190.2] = 32.17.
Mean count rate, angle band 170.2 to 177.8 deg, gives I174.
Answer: 75.9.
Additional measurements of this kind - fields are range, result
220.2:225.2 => 71.2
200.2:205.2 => 70.5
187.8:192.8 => 43.5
